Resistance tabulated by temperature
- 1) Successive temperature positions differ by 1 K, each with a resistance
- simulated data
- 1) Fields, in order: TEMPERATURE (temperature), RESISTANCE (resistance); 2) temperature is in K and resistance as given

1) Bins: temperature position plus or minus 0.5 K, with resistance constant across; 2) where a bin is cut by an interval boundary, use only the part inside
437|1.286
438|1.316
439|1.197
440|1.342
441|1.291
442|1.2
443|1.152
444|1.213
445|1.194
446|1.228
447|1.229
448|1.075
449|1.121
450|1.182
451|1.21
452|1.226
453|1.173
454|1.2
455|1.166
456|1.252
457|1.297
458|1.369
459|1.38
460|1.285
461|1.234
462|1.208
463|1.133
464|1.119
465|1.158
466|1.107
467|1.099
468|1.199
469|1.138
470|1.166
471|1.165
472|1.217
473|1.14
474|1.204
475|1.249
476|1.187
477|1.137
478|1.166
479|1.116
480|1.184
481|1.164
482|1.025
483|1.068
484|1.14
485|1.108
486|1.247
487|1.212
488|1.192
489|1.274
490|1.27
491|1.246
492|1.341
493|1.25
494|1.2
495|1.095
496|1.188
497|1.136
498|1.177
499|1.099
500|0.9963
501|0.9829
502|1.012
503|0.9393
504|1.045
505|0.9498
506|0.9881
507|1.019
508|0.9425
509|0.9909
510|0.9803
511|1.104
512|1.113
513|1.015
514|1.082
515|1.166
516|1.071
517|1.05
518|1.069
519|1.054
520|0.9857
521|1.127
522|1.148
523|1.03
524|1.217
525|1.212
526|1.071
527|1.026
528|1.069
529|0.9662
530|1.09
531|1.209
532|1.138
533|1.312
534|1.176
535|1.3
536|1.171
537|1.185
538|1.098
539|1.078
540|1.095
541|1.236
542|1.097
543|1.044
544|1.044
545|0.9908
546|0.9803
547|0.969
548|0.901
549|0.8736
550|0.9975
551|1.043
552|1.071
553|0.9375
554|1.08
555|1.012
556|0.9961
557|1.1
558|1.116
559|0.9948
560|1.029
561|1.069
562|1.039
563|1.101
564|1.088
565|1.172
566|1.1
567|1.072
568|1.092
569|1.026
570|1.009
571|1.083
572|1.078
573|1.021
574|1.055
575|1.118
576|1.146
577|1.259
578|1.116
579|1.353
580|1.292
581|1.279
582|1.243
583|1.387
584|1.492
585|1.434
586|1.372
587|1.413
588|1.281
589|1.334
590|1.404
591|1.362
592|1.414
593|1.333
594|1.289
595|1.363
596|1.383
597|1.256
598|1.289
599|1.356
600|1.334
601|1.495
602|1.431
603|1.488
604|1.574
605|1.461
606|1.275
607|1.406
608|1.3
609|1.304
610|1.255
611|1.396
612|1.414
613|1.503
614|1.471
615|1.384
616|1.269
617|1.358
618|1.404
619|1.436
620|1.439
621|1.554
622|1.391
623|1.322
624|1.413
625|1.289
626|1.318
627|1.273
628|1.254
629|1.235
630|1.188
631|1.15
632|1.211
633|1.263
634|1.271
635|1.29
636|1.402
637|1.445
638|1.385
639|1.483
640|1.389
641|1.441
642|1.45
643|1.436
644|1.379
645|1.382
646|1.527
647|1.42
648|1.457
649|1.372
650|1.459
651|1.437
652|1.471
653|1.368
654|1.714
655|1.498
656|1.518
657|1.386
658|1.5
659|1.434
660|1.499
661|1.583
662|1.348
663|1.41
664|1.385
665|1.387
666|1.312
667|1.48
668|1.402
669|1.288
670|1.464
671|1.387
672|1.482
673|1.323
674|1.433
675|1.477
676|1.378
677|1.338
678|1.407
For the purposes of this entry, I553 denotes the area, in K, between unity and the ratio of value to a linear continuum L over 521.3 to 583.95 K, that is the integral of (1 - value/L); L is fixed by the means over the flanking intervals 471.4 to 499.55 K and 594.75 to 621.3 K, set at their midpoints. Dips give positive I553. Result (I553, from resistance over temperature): 9.23 K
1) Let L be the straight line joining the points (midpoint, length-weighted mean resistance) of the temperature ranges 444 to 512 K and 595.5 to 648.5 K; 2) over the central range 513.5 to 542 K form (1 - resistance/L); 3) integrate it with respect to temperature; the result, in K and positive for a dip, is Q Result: 2.5 K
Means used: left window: 1.15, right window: 1.37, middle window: 1.12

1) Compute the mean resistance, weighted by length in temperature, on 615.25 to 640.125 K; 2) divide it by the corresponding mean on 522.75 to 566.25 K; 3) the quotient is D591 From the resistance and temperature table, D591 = 1.2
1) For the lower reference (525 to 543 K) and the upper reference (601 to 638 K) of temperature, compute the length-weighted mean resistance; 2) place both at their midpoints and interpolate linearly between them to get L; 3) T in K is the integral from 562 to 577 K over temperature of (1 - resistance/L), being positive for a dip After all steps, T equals 1.72 K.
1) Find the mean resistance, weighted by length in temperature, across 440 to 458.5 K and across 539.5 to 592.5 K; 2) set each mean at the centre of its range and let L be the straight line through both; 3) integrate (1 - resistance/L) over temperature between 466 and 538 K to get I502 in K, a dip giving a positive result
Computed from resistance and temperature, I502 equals 3.4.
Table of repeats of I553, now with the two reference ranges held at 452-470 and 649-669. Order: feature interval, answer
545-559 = 3.3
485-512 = 3.0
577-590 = 0.2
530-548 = 2.5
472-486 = 0.9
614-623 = 0.0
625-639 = 1.2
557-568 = 2.1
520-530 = 1.5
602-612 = 0.0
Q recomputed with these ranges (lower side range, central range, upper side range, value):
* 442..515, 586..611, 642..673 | -0.4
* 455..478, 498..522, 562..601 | 3.5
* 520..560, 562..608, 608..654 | -1.6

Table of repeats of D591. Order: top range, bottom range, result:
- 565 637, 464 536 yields 1.16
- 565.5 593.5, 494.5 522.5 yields 1.17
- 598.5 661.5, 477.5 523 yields 1.27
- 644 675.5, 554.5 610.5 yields 1.16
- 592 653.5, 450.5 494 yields 1.15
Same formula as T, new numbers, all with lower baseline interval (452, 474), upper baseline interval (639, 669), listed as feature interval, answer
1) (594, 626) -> 0.0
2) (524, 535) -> 1.2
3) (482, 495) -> 0.3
